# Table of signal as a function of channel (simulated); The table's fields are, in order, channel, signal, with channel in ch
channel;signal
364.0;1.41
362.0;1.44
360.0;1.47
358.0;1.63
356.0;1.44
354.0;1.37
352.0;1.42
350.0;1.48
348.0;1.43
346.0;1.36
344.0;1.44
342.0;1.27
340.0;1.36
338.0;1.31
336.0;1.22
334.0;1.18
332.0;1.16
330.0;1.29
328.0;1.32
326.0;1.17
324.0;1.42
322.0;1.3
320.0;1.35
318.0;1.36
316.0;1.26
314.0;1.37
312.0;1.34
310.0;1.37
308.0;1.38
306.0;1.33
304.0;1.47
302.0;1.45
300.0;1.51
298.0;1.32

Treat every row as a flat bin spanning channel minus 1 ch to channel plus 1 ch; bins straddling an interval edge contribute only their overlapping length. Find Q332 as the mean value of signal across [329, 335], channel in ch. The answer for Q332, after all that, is 1.21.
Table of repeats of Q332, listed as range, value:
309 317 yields 1.33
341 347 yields 1.36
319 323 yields 1.33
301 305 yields 1.46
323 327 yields 1.29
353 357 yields 1.41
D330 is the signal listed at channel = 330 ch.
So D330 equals 1.29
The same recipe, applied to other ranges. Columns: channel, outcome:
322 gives 1.3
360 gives 1.47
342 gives 1.27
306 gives 1.33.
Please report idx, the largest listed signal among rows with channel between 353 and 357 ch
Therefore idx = 1.44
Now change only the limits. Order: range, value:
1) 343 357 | 1.48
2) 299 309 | 1.51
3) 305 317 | 1.38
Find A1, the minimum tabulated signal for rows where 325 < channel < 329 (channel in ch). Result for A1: 1.17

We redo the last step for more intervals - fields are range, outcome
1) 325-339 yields 1.16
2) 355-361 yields 1.44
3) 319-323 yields 1.3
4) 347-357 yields 1.37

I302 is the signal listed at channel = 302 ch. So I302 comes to 1.45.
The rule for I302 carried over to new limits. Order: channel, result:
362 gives 1.44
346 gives 1.36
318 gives 1.36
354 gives 1.37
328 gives 1.32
